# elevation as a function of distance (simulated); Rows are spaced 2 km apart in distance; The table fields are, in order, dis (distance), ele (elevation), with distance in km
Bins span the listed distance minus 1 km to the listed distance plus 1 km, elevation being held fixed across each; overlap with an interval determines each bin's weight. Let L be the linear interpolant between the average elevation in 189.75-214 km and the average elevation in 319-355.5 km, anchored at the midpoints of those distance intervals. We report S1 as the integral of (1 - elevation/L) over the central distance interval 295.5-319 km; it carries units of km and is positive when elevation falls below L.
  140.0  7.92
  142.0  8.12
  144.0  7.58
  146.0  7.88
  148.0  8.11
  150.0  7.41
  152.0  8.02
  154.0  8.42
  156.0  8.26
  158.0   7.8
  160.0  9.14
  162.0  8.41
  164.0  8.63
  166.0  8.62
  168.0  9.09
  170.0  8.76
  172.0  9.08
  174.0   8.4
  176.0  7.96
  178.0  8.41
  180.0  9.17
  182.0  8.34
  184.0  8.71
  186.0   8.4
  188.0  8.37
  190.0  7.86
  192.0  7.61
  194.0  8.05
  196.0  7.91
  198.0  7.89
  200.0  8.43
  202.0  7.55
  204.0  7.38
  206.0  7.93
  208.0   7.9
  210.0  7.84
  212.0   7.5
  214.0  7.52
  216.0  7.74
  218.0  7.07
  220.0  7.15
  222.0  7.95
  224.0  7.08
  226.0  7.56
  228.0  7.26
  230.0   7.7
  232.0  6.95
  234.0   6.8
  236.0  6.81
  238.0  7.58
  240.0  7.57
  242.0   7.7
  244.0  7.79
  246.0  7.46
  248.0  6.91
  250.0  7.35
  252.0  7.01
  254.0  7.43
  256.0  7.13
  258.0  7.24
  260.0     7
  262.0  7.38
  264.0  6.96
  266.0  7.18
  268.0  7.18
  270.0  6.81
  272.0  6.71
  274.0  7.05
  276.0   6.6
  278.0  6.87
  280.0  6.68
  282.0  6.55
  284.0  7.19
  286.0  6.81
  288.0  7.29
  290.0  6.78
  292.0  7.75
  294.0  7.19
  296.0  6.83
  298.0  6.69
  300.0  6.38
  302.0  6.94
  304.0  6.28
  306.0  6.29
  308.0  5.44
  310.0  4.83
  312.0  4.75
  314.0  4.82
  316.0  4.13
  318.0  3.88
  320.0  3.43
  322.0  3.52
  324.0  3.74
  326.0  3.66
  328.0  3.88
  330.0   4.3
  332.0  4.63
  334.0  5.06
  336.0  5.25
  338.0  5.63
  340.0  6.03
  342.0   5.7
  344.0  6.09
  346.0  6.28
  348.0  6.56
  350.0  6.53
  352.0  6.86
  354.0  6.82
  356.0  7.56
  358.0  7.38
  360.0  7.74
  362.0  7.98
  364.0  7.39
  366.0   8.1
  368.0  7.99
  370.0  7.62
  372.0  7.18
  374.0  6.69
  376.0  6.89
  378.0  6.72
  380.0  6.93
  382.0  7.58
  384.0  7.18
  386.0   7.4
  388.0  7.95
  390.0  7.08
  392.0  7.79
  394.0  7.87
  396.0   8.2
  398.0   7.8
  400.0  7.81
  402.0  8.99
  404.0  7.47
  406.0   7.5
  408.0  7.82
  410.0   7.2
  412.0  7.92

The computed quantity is 1.0 km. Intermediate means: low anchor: 7.81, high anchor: 5.25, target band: 5.58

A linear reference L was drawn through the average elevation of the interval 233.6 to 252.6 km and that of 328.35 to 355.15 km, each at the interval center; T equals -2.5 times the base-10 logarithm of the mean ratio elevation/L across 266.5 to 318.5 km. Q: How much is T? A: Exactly 0.03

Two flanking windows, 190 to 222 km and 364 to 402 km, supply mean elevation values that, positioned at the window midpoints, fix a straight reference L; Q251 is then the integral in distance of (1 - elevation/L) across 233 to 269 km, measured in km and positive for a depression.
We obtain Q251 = 1.9 km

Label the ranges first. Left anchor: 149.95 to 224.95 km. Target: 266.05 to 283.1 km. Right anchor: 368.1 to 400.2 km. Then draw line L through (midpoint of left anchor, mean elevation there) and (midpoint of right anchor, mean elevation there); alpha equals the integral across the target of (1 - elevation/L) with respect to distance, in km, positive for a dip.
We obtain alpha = 2.1 km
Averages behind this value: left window 8.11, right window 7.42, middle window 6.83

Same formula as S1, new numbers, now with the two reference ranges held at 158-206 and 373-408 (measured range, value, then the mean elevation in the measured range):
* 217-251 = 3.34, 7.33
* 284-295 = 1.05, 7.17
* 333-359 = 4.76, 6.29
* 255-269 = 1.52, 7.15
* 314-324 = 5.07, 3.85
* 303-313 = 2.97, 5.52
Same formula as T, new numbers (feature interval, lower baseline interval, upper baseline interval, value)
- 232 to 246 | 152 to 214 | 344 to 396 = 0.09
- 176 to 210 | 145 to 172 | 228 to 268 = -0.02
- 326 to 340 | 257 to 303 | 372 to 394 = 0.43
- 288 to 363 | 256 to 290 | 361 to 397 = 0.24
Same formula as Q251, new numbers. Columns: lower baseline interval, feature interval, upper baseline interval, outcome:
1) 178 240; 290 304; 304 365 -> -1.56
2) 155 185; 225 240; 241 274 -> 0.66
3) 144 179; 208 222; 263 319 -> 0.01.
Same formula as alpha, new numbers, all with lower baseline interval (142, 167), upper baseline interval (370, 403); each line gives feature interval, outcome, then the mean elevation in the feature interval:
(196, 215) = 0.6 km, 7.78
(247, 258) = 1.0 km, 7.17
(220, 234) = 1.1 km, 7.35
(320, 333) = 6.4 km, 3.91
